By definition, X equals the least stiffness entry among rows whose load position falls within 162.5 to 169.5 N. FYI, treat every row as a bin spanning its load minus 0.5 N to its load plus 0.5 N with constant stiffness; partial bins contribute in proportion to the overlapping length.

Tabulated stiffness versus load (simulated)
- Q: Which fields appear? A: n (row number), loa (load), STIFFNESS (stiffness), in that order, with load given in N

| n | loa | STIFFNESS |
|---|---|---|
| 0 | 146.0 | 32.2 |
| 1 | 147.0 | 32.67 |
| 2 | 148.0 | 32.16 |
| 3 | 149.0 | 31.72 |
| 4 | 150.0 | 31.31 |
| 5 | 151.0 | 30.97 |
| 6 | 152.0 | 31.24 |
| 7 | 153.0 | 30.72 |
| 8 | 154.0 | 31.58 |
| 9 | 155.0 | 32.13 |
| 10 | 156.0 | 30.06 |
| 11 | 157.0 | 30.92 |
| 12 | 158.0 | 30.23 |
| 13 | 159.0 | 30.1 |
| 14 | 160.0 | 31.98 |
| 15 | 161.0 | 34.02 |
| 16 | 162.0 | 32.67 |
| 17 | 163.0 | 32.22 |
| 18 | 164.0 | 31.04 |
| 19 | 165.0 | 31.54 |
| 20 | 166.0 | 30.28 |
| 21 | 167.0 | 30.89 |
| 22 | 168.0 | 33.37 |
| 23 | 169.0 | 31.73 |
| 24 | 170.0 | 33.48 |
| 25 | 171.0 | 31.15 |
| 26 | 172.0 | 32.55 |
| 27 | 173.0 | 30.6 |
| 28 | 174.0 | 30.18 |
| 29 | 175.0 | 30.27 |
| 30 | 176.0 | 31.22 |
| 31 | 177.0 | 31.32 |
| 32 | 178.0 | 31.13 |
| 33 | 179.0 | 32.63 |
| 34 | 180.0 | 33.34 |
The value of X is 30.28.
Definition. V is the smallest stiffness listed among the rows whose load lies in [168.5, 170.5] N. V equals 31.73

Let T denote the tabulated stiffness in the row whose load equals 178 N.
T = 31.13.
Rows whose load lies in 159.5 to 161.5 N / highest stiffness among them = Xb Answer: 34.02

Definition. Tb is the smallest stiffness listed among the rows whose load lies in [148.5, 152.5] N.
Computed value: 30.97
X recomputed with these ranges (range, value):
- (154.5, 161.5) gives 30.06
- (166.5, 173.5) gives 30.6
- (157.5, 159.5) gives 30.1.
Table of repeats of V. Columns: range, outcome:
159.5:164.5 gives 31.04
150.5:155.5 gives 30.72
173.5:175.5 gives 30.18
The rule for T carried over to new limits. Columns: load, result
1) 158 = 30.23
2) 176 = 31.22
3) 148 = 32.16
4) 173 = 30.6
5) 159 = 30.1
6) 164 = 31.04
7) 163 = 32.22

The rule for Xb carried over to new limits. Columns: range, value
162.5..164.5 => 32.22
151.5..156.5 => 32.13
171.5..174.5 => 32.55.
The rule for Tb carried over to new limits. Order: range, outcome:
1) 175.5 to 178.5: 31.13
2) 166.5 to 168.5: 30.89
